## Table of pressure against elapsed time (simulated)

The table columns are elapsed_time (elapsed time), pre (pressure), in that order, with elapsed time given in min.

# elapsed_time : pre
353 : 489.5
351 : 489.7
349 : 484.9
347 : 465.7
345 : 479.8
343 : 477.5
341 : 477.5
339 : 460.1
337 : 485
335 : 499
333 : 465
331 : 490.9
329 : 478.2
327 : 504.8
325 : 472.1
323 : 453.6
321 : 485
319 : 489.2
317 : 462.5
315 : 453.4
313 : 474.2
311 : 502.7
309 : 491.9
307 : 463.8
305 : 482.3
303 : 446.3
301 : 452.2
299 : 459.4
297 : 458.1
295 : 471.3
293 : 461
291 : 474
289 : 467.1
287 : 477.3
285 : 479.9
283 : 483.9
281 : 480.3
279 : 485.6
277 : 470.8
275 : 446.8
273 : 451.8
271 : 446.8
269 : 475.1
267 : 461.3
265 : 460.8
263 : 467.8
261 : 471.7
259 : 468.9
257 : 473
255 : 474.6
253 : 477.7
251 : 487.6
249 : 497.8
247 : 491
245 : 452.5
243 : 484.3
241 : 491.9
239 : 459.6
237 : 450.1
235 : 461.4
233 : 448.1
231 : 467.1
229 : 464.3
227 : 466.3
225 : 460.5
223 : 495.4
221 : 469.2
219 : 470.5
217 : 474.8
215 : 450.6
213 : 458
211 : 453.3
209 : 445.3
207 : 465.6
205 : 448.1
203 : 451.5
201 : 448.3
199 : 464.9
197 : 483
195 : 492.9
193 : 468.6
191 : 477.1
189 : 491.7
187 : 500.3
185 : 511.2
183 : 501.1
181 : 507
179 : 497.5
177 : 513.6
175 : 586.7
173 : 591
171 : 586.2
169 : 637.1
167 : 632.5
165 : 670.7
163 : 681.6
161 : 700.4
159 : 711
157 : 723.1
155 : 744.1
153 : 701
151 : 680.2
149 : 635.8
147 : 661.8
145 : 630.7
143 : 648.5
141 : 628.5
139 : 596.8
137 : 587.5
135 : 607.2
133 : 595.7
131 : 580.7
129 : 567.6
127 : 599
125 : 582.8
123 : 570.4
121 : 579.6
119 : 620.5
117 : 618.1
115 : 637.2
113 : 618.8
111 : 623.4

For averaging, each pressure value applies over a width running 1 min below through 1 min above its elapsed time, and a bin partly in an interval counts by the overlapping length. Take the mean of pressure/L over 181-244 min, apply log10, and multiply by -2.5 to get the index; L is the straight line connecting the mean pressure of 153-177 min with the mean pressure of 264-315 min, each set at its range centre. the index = 0.23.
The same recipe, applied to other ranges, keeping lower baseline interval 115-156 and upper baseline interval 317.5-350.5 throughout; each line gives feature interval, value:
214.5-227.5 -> 0.19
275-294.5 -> 0.09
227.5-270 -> 0.15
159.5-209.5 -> 0.11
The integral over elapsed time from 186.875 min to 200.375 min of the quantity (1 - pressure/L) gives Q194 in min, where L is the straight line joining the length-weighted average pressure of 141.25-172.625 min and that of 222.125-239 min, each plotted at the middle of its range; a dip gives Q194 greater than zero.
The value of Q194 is 2.0 min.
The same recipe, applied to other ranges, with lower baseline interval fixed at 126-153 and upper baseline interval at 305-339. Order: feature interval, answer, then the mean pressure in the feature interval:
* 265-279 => 1.5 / 461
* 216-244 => 4.1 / 469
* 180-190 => 1.4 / 502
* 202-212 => 2.0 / 453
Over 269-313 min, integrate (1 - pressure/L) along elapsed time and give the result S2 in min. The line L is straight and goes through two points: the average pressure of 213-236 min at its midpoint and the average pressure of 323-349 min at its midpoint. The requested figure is 0.4 min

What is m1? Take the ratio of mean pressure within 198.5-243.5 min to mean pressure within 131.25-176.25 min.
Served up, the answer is 0.72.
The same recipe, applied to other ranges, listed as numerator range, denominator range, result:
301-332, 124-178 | 0.75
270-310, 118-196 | 0.78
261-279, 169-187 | 0.86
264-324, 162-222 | 0.92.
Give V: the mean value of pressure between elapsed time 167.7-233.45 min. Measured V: 490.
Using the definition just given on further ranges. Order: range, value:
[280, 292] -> 477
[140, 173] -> 665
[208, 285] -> 468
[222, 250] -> 471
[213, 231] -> 468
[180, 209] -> 478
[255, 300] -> 468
